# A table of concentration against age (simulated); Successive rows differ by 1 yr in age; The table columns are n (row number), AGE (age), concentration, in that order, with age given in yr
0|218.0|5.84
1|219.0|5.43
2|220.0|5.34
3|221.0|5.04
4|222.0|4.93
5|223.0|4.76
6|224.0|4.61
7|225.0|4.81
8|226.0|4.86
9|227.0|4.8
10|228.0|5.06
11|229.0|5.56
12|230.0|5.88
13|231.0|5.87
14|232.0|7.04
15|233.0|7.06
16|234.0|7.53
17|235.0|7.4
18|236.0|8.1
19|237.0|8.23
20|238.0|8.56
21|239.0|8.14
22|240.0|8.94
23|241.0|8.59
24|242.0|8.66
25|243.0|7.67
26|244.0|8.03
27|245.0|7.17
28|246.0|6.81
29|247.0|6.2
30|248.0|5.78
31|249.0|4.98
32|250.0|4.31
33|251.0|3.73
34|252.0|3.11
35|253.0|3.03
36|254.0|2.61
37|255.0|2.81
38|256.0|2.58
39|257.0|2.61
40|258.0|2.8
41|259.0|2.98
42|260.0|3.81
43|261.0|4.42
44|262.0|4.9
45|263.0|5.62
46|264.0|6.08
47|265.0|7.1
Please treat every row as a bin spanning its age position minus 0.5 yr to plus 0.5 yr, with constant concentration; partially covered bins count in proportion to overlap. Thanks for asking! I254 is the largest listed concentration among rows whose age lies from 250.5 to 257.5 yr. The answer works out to 3.73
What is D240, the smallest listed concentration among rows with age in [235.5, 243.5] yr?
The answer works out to 7.67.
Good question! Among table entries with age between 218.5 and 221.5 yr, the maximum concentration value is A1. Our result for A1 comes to 5.43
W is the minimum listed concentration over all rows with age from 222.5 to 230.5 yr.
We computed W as 4.61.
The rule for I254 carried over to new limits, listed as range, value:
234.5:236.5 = 8.1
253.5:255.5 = 2.81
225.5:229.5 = 5.56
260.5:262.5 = 4.9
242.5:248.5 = 8.03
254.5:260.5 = 3.81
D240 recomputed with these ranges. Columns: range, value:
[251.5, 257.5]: 2.58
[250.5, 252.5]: 3.11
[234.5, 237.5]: 7.4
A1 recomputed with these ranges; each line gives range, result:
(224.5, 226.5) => 4.86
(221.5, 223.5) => 4.93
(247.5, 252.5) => 5.78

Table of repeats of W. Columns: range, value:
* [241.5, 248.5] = 5.78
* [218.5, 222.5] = 4.93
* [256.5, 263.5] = 2.61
